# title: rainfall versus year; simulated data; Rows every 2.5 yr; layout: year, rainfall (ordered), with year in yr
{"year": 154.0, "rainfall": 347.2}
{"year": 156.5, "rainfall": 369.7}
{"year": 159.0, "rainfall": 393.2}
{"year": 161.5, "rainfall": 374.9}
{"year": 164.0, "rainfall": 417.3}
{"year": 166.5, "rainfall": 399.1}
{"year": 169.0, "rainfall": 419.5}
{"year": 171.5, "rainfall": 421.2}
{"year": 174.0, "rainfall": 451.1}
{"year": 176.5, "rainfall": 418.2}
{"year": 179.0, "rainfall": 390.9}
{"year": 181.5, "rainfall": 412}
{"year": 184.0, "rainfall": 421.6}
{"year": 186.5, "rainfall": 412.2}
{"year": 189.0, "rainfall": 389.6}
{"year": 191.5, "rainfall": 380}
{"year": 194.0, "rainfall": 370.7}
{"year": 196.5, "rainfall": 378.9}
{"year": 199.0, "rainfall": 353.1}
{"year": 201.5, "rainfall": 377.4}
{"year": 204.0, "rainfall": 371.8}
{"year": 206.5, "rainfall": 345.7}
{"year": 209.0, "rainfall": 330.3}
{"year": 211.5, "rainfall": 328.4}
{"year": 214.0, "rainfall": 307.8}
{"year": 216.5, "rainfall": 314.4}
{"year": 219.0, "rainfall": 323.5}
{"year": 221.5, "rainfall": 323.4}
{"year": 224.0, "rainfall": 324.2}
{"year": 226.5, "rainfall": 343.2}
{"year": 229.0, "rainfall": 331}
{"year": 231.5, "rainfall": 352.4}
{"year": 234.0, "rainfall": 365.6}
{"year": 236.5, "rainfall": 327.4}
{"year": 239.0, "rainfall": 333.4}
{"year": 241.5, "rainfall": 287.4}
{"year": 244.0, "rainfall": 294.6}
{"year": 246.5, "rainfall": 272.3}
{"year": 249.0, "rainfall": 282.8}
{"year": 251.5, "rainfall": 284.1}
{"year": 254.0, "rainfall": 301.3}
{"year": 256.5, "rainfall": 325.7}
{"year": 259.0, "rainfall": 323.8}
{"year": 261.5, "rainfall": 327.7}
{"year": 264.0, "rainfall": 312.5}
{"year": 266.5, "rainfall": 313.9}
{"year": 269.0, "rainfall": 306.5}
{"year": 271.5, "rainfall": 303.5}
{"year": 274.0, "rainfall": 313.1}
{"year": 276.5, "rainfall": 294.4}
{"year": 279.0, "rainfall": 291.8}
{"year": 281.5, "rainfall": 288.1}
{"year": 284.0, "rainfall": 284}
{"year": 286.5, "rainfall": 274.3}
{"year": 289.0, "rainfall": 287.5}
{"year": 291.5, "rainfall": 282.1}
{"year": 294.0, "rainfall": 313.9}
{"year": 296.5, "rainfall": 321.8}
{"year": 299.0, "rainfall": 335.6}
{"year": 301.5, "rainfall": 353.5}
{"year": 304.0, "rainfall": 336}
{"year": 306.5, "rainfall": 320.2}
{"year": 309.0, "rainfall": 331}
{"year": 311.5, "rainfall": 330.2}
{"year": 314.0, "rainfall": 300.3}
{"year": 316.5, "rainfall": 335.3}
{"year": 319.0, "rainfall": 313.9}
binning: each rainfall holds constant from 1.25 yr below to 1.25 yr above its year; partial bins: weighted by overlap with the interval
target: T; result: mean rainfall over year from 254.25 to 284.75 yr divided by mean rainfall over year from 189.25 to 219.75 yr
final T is 0.88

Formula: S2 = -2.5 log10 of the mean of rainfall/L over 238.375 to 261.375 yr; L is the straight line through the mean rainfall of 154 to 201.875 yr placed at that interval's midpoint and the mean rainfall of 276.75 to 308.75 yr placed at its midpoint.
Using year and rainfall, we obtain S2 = 0.134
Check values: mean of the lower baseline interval 396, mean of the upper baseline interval 308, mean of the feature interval 301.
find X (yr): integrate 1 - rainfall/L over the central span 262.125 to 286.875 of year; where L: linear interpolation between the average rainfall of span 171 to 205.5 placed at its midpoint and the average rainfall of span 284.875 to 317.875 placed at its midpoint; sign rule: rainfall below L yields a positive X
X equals 2.6 yr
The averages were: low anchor 395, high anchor 317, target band 300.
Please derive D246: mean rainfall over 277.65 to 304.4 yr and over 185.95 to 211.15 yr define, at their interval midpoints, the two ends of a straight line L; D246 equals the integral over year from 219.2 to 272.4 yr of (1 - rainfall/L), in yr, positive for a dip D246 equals 3.1 yr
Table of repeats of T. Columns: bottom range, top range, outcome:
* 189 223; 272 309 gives 0.88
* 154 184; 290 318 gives 0.80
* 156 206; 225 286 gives 0.78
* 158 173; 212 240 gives 0.82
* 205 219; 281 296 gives 0.89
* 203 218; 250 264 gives 0.94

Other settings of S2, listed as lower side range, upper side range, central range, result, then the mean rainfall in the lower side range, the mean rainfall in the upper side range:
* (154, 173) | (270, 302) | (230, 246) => 0.05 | 397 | 302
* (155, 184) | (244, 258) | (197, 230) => 0.03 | 406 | 294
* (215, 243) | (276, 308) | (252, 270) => 0.01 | 329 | 307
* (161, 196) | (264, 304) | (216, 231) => 0.11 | 406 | 306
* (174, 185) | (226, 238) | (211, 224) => 0.14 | 415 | 344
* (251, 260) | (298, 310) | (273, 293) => 0.12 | 310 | 335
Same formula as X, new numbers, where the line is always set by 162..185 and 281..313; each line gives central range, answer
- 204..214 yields 1.29 yr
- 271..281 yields 0.93 yr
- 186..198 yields 0.48 yr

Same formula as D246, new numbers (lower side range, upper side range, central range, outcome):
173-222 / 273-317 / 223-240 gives 0.5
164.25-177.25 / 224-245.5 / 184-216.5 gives 1.4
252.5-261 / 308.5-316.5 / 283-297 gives 1.2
